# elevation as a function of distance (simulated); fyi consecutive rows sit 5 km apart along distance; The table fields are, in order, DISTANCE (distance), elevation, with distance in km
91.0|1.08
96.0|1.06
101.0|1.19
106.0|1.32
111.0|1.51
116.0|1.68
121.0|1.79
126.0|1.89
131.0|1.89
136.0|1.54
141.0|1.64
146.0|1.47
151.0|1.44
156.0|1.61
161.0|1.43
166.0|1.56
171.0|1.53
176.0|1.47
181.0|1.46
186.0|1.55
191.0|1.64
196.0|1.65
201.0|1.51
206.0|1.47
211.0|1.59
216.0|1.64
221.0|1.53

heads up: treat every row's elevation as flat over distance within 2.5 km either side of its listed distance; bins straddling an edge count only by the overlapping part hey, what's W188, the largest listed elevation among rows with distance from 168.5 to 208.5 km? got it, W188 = 1.65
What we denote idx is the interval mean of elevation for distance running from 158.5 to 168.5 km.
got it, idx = 1.49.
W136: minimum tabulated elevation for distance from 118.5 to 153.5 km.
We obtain 1.44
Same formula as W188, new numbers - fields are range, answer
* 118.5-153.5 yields 1.89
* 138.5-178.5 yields 1.64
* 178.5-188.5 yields 1.55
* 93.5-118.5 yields 1.68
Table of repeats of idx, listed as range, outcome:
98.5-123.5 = 1.5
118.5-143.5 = 1.75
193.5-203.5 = 1.58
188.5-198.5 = 1.65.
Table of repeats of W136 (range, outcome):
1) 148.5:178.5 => 1.43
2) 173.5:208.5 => 1.46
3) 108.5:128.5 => 1.51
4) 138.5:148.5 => 1.47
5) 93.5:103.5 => 1.06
